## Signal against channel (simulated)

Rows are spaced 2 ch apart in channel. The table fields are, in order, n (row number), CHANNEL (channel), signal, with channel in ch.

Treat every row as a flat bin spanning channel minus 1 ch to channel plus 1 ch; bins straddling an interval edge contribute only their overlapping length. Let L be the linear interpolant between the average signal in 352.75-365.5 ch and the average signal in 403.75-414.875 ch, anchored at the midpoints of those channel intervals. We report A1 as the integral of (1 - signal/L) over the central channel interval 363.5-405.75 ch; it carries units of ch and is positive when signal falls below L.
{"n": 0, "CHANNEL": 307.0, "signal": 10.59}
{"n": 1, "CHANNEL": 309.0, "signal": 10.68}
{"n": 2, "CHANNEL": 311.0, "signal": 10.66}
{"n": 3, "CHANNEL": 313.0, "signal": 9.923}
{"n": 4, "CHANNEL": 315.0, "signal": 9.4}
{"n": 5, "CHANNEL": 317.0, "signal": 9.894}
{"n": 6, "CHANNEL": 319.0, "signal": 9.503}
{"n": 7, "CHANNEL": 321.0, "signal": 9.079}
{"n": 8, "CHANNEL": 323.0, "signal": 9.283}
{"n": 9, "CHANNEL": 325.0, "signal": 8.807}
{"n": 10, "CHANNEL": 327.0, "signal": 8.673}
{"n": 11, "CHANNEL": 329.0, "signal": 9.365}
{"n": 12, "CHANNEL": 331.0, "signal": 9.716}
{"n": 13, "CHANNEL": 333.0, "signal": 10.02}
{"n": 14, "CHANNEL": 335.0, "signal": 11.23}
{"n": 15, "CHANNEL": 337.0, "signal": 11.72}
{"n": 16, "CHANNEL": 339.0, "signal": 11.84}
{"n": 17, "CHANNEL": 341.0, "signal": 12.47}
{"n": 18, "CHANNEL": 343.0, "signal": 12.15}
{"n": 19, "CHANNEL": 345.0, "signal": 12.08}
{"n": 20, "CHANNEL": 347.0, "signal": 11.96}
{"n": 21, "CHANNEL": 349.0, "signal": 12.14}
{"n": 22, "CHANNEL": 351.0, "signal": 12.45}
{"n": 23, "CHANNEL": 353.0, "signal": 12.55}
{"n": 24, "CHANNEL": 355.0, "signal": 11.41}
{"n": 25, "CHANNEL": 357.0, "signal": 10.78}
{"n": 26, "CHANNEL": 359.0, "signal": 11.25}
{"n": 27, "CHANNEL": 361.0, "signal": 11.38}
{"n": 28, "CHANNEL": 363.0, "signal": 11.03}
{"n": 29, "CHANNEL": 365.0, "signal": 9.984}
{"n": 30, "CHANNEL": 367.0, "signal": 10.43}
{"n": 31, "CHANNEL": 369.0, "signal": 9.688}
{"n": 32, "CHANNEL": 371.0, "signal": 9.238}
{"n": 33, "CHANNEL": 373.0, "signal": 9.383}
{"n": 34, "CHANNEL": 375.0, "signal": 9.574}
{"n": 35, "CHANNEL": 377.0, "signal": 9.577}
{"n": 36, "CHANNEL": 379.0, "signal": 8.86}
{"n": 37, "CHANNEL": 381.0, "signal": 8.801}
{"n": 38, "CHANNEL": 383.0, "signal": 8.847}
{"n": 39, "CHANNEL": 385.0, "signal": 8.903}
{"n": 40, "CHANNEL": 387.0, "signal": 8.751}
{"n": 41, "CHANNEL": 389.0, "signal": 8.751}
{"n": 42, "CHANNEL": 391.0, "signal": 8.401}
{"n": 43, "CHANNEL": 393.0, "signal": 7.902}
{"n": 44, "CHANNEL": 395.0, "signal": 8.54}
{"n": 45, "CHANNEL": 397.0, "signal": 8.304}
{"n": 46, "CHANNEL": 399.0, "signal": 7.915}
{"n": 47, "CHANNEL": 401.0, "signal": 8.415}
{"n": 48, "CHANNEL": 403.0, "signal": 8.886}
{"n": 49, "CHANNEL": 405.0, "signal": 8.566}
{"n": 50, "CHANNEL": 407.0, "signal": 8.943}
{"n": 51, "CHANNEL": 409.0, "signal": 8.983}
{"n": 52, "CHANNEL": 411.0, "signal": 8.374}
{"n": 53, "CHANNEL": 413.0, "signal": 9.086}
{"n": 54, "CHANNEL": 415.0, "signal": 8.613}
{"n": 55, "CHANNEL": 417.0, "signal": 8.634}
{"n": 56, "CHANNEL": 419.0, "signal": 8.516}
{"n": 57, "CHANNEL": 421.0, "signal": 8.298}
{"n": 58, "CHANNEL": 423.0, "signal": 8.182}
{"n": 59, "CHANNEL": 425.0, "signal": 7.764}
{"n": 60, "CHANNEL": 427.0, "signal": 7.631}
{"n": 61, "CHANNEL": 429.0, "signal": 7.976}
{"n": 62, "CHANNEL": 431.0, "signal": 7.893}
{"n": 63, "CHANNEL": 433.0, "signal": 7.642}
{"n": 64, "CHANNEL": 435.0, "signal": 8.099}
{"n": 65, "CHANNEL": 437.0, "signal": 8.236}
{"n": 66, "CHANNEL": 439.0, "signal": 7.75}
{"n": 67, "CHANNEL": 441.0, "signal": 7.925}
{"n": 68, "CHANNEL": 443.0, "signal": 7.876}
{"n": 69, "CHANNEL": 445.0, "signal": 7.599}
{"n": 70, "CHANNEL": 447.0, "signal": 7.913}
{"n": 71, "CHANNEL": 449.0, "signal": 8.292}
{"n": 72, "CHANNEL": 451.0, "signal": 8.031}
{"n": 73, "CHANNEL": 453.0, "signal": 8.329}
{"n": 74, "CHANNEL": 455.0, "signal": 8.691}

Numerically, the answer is 4.2 ch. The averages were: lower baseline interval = 11.2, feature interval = 8.97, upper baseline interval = 8.78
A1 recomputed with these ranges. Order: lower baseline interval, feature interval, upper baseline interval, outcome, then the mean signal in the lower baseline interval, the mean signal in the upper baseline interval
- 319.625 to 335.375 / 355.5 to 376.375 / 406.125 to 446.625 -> -3.1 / 9.45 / 8.19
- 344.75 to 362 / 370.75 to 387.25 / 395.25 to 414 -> 1.7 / 11.8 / 8.61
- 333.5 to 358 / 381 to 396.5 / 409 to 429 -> 1.9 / 11.9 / 8.36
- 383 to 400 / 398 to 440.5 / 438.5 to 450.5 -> -0.7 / 8.46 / 7.9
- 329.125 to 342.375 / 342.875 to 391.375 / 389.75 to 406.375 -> -2.8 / 11.1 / 8.38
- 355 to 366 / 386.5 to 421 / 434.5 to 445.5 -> 2.7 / 10.9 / 7.92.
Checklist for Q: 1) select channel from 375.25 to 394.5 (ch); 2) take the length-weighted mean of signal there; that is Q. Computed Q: 8.78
